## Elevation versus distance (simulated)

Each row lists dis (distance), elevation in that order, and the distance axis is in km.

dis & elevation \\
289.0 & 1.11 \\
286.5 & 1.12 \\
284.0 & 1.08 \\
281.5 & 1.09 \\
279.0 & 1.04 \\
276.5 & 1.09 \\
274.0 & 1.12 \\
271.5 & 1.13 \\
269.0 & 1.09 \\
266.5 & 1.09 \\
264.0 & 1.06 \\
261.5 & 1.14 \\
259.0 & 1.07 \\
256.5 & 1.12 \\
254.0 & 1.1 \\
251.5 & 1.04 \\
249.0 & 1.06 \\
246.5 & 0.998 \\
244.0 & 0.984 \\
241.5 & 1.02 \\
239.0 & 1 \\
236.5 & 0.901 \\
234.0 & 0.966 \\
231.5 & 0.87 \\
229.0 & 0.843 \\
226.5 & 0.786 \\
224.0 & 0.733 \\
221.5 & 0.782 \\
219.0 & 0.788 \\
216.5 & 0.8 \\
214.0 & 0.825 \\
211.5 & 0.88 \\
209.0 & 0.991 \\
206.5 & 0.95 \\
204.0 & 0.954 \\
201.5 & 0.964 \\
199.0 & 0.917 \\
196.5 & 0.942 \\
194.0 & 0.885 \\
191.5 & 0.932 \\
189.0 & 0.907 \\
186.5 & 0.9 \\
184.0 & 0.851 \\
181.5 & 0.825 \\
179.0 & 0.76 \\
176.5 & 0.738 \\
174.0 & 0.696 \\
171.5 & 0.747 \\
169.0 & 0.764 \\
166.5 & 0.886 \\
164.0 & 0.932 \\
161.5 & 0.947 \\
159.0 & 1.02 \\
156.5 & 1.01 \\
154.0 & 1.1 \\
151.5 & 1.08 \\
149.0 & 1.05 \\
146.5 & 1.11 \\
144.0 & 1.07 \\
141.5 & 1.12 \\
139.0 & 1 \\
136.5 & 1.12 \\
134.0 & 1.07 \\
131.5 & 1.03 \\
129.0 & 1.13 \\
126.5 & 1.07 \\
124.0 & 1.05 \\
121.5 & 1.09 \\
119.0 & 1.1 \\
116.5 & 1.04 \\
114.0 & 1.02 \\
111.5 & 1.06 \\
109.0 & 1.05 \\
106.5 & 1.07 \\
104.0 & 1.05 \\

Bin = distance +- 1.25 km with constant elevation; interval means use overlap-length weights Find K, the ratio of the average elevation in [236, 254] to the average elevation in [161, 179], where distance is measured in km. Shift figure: 1.3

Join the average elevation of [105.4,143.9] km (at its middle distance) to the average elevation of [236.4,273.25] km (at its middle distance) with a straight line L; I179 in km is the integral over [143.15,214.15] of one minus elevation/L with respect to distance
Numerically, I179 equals 9.7 km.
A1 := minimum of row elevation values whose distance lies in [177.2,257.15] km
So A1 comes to 0.733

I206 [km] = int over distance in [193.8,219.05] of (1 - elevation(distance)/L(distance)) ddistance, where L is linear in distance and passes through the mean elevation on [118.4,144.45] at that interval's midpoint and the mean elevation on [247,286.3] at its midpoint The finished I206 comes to 4.1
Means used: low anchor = 1.08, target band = 0.906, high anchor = 1.09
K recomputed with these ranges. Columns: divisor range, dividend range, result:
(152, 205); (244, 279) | 1.21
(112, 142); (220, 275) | 0.93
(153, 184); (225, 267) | 1.15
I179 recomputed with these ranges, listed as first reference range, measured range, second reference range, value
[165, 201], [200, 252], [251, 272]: 3.7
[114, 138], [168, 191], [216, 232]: 2.9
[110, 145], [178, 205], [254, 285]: 4.6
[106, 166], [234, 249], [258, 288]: 1.4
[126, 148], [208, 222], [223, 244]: 1.3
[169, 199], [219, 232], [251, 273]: 2.4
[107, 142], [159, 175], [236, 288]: 3.3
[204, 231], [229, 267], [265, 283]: -1.6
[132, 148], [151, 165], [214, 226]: 0.0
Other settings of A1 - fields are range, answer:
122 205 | 0.696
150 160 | 1.01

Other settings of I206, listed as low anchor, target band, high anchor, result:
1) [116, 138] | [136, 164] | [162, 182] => -3.5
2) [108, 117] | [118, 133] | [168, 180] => -1.5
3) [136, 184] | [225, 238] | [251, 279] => 2.1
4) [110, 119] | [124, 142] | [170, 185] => -2.0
